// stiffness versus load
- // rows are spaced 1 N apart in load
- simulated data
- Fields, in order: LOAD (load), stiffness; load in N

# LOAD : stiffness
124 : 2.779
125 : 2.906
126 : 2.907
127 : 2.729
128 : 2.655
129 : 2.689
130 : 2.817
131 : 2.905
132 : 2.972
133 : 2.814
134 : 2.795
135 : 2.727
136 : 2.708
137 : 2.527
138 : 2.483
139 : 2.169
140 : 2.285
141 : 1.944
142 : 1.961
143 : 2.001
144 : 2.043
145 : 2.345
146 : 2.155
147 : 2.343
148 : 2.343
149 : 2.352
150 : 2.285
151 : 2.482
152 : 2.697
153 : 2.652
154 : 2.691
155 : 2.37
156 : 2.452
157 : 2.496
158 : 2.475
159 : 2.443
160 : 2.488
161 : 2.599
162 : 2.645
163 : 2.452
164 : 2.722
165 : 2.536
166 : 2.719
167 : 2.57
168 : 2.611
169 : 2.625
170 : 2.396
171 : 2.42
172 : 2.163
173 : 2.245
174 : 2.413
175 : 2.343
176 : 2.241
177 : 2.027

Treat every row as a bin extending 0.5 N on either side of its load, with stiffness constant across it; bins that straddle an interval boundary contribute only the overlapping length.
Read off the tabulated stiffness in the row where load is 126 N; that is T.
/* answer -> 2.907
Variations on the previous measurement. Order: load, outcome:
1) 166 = 2.719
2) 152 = 2.697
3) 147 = 2.343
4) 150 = 2.285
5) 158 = 2.475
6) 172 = 2.163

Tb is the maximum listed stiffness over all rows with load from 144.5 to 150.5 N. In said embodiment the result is 2.352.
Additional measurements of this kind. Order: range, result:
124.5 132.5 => 2.972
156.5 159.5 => 2.496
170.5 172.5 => 2.42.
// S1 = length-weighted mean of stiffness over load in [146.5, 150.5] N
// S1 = 2.33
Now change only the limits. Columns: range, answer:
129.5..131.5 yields 2.86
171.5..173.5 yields 2.2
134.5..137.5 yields 2.65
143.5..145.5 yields 2.19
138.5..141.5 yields 2.13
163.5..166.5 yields 2.66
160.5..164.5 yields 2.6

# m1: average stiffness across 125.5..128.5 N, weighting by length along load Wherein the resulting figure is 2.76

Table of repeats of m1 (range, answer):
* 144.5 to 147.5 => 2.28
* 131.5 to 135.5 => 2.83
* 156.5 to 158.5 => 2.49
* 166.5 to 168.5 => 2.59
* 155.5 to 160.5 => 2.47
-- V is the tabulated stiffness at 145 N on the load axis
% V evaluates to 2.345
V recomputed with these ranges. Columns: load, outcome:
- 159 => 2.443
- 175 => 2.343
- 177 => 2.027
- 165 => 2.536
